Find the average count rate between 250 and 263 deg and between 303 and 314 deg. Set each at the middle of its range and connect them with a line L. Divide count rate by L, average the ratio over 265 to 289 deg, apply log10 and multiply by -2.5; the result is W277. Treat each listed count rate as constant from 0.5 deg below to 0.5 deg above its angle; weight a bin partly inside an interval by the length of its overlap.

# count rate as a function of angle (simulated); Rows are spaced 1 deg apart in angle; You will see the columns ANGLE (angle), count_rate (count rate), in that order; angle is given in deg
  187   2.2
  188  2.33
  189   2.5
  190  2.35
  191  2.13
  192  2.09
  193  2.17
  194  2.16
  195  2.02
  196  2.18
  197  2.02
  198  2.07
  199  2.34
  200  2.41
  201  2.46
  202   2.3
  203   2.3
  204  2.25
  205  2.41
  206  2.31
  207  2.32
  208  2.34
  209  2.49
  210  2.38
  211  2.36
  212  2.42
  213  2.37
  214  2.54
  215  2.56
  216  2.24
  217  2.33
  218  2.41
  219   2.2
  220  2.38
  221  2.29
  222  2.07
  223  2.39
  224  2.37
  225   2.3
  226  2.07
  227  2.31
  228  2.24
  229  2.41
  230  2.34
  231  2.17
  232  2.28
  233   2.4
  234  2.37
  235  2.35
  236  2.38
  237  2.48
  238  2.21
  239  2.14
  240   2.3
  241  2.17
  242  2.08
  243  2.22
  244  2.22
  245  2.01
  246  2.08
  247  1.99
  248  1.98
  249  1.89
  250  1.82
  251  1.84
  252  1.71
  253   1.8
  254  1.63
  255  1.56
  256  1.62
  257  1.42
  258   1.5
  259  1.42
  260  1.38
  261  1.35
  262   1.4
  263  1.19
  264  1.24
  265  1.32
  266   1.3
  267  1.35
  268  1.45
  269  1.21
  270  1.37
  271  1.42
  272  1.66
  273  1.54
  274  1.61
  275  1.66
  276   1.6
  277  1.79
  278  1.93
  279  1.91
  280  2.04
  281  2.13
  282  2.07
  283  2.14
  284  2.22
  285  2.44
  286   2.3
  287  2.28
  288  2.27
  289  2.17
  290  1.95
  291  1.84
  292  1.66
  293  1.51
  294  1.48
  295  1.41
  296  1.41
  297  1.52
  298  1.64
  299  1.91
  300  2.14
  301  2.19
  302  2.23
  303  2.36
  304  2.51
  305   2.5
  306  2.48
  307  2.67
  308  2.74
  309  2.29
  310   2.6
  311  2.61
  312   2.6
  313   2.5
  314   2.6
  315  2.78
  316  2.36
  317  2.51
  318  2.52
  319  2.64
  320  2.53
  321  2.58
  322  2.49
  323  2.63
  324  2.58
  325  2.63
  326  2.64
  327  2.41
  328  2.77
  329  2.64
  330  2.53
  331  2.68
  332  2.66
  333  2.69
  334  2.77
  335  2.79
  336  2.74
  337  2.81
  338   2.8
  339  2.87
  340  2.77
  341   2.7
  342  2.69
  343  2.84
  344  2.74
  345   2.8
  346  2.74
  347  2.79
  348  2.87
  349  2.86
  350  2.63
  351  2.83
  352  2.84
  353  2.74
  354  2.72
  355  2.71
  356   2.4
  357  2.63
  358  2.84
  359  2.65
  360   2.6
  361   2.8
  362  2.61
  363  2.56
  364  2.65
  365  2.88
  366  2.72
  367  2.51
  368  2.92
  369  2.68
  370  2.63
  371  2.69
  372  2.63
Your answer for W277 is 0.09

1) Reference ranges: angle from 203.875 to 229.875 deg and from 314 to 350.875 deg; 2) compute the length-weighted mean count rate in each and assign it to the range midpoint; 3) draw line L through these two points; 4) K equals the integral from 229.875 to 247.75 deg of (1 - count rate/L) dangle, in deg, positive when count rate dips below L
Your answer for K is 1.31 deg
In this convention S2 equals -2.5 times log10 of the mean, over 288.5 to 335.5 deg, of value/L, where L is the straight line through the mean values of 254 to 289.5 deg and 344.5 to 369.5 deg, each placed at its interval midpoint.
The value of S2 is -0.077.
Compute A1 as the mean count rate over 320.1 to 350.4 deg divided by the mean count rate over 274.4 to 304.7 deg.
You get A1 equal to 1.4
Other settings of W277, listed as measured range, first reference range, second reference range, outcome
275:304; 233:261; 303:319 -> 0.20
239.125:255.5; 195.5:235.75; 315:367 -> 0.22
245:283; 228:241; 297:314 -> 0.38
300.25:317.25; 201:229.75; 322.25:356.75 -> 0.05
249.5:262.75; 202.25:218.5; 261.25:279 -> 0.09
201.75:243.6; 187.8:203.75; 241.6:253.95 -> -0.11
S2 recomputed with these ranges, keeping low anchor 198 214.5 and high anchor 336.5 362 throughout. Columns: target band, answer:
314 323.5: 0.04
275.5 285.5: 0.25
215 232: 0.06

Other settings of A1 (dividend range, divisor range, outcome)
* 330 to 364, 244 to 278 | 1.71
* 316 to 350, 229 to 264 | 1.39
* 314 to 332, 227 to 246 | 1.14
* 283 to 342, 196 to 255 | 1.07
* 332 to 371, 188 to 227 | 1.19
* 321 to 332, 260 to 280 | 1.73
